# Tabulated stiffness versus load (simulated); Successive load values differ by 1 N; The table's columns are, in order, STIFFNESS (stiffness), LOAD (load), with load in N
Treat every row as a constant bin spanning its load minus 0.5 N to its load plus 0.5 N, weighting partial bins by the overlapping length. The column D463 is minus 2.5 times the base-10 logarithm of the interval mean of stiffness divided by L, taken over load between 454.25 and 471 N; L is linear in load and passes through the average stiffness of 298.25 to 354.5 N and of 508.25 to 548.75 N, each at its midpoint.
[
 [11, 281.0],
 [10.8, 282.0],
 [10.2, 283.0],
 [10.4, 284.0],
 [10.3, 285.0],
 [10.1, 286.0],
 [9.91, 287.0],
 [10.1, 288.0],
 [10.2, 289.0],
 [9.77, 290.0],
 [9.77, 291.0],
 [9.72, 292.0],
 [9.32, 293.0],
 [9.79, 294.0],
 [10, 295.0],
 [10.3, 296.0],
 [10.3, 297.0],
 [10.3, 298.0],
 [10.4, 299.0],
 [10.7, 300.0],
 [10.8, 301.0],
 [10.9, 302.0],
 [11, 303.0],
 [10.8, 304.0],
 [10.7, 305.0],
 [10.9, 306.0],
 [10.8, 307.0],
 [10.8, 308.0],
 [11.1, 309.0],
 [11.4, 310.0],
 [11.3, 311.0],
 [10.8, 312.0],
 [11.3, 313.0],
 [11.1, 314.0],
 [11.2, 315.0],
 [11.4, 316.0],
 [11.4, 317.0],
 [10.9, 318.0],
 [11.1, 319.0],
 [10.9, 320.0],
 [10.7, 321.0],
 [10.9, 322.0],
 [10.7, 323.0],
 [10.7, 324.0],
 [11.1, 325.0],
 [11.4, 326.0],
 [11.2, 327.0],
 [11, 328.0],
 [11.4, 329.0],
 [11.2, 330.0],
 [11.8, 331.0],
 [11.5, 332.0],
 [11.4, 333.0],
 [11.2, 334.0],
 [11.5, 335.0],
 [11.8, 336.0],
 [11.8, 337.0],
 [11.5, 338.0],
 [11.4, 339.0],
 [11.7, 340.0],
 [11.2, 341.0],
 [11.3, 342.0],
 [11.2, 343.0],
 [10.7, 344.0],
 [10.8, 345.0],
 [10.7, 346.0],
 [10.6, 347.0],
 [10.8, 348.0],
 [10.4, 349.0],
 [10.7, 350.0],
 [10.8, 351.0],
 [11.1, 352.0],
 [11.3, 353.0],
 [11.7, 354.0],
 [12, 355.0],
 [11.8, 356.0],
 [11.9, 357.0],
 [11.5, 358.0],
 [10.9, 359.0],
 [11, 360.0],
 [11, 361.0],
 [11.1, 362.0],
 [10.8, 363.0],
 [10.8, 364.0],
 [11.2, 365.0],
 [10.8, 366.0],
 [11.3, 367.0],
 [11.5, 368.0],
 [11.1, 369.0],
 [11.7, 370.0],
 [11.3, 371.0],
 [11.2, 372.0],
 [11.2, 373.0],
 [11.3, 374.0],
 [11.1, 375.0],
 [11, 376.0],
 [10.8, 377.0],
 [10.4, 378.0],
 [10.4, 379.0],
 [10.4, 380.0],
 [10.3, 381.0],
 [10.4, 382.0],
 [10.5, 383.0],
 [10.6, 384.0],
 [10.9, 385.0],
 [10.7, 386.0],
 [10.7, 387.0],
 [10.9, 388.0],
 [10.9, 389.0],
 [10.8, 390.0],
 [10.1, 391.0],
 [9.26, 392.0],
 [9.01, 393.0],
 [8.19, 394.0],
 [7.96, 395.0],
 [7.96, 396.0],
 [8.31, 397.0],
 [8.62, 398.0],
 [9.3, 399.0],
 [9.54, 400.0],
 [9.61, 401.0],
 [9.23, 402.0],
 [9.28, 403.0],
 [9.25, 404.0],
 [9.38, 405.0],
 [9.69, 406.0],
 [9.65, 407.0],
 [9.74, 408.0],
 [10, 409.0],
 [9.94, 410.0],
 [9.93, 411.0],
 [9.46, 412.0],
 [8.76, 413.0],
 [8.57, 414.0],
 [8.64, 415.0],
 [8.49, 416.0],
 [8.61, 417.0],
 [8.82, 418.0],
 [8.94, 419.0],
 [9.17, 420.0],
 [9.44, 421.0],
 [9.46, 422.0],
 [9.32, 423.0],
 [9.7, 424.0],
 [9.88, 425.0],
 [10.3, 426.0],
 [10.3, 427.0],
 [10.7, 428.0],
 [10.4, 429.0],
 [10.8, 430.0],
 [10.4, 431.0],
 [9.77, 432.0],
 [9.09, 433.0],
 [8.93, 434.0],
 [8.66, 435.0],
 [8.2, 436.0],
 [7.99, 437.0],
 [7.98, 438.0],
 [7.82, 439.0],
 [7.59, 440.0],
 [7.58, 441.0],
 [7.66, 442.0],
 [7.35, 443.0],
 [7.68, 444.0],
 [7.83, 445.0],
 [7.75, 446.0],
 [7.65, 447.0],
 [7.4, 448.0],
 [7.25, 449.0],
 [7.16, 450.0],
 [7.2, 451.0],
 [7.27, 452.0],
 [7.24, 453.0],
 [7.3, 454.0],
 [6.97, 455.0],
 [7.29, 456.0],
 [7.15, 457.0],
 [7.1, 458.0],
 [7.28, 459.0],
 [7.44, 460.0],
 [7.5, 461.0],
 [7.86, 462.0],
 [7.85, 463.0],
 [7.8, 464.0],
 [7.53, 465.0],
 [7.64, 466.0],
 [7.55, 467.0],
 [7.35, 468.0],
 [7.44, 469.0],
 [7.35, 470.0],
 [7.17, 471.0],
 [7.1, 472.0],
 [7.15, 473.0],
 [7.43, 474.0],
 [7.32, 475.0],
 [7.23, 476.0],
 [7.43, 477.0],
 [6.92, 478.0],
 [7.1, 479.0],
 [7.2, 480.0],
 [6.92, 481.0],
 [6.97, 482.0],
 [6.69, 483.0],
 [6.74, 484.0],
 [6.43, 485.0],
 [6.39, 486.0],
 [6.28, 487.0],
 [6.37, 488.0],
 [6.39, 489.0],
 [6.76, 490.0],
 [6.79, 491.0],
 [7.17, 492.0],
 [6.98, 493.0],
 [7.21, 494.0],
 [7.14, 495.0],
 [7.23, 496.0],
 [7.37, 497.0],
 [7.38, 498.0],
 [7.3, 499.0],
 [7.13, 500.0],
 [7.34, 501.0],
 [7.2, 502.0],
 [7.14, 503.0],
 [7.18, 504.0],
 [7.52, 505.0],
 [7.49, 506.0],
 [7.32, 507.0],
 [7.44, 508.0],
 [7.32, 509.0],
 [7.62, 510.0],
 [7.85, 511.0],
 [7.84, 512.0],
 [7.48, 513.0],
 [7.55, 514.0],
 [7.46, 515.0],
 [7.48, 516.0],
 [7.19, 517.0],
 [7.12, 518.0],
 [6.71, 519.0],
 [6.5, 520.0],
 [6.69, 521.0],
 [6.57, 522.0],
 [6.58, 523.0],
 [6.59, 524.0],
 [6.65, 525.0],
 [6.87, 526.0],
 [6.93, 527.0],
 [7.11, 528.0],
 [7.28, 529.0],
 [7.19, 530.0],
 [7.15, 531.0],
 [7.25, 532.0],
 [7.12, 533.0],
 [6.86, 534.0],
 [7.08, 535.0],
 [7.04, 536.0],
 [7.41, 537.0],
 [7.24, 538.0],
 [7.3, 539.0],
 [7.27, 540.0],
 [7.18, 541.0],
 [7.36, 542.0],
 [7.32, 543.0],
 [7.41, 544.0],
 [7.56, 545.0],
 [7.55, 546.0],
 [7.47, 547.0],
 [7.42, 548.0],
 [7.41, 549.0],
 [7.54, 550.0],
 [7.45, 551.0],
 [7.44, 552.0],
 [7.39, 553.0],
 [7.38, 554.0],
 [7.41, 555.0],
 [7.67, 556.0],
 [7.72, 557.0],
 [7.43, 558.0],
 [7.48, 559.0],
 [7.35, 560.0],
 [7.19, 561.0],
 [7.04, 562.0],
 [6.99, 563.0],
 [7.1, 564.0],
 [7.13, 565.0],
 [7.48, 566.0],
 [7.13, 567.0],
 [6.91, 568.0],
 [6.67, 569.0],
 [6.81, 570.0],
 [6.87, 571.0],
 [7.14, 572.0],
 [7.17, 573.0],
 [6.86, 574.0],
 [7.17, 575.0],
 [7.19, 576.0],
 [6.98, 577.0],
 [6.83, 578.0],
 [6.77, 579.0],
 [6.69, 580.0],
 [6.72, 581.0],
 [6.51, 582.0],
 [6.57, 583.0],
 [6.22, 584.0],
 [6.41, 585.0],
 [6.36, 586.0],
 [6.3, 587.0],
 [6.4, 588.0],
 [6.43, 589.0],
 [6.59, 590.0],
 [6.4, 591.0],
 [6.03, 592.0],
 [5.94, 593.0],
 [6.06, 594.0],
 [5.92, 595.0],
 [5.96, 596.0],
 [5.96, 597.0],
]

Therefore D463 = 0.14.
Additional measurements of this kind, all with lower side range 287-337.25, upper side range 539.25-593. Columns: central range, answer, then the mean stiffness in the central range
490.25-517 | 0.09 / 7.34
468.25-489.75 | 0.20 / 6.96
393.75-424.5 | 0.03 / 9.14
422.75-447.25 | 0.02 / 8.86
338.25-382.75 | -0.10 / 11.1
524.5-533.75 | 0.08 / 7.06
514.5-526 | 0.13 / 6.87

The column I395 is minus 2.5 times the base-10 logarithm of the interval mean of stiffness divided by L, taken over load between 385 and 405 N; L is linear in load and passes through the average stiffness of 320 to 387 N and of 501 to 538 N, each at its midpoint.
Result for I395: 0.07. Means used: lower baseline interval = 11.1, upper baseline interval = 7.16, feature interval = 9.49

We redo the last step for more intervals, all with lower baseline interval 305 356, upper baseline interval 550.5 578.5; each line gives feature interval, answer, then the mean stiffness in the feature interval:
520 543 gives 0.11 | 7.03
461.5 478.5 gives 0.18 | 7.42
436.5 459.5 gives 0.22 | 7.46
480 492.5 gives 0.26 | 6.68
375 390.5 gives -0.04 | 10.7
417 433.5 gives -0.02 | 9.75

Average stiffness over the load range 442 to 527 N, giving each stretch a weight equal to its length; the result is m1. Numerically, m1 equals 7.2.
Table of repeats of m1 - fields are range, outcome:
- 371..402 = 10.1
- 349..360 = 11.3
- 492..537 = 7.17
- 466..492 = 7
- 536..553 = 7.38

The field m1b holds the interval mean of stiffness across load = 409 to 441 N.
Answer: 9.21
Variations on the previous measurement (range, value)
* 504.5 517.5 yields 7.5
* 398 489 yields 8.2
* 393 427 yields 9.2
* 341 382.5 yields 11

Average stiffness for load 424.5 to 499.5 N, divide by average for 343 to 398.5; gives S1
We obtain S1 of 0.7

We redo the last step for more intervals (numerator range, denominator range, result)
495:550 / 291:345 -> 0.66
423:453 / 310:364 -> 0.76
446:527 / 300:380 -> 0.65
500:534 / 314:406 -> 0.67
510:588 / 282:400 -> 0.66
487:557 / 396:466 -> 0.84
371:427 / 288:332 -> 0.91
